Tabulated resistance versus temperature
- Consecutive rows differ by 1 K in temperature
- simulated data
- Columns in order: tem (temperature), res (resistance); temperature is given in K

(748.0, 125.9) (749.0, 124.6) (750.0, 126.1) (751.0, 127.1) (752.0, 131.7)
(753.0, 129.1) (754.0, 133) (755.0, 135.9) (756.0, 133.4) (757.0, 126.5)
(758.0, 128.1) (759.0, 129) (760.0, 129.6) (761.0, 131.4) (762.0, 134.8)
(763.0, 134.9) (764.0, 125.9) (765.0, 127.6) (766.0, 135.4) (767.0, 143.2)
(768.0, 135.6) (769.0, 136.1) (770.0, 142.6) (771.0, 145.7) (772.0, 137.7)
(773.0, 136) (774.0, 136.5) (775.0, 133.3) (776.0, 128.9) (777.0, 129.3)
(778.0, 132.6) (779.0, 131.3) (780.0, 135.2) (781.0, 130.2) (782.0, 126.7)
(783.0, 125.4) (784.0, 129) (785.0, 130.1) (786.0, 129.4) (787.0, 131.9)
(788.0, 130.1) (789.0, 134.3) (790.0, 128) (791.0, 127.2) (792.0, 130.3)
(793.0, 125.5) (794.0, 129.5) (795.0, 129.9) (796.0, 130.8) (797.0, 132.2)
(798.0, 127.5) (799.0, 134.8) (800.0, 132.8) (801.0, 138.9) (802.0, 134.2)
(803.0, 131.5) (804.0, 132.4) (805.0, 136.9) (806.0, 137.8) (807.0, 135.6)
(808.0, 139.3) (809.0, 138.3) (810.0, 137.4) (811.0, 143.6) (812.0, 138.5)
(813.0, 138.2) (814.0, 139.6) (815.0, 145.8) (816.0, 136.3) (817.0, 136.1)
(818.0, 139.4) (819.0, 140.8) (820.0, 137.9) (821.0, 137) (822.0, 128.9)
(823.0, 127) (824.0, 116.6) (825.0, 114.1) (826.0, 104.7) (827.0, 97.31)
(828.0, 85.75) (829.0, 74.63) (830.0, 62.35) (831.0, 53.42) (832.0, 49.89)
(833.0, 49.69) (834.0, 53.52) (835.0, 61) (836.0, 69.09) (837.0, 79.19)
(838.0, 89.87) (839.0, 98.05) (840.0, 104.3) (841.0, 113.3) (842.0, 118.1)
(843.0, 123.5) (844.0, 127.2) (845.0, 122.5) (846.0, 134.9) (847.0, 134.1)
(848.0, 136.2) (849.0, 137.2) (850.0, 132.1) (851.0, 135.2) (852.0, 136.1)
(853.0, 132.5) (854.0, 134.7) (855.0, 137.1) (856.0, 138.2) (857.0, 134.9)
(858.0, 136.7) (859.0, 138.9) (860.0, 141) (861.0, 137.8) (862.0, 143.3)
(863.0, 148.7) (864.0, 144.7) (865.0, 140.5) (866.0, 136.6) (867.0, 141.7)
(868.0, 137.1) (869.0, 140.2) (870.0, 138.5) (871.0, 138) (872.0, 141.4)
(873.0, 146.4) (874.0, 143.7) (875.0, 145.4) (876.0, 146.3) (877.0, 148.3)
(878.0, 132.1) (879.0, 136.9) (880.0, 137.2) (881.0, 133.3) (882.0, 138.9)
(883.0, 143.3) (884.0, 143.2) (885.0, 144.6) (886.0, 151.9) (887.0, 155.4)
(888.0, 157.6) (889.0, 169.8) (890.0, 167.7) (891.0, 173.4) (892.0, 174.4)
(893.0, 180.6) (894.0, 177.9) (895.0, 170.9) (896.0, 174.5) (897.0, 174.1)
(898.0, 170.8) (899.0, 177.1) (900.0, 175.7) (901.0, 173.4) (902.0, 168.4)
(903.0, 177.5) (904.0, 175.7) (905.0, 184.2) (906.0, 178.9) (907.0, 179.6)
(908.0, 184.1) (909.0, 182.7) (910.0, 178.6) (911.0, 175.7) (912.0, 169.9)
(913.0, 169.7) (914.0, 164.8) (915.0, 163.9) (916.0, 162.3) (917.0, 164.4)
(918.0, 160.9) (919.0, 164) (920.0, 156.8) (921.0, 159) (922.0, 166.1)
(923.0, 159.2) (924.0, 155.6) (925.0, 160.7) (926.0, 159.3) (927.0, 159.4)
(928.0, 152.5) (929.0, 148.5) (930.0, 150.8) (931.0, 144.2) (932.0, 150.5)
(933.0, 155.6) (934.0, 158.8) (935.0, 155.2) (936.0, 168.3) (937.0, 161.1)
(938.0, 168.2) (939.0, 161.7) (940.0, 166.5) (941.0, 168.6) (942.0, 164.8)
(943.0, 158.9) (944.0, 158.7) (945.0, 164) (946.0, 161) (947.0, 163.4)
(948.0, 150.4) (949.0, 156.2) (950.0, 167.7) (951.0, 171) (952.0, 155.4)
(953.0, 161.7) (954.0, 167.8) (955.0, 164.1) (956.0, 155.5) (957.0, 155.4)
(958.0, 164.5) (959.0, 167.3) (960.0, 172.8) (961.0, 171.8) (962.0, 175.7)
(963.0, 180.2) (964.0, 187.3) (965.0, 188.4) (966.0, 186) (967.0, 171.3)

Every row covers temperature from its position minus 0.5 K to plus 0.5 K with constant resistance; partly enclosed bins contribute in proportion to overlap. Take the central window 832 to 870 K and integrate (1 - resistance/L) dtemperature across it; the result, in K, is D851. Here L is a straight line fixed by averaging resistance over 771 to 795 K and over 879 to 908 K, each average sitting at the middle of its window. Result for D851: 7.8 K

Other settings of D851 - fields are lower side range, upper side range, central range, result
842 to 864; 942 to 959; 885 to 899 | -2.20 K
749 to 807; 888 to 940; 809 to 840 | 7.93 K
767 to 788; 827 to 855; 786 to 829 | -4.18 K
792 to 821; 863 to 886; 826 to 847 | 7.35 K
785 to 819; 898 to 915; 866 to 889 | 2.93 K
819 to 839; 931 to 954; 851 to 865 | -3.89 K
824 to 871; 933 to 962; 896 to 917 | -4.50 K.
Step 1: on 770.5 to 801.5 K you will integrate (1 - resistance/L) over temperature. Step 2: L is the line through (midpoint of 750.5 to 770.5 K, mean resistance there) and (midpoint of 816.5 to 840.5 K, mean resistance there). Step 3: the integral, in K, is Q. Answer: -3.4 K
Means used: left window 133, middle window 132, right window 96.3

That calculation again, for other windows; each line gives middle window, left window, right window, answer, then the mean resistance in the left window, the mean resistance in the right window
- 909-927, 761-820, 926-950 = -1.06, 134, 159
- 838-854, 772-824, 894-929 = 2.55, 133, 169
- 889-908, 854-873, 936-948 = -3.19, 140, 163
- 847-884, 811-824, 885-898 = 4.20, 137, 168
